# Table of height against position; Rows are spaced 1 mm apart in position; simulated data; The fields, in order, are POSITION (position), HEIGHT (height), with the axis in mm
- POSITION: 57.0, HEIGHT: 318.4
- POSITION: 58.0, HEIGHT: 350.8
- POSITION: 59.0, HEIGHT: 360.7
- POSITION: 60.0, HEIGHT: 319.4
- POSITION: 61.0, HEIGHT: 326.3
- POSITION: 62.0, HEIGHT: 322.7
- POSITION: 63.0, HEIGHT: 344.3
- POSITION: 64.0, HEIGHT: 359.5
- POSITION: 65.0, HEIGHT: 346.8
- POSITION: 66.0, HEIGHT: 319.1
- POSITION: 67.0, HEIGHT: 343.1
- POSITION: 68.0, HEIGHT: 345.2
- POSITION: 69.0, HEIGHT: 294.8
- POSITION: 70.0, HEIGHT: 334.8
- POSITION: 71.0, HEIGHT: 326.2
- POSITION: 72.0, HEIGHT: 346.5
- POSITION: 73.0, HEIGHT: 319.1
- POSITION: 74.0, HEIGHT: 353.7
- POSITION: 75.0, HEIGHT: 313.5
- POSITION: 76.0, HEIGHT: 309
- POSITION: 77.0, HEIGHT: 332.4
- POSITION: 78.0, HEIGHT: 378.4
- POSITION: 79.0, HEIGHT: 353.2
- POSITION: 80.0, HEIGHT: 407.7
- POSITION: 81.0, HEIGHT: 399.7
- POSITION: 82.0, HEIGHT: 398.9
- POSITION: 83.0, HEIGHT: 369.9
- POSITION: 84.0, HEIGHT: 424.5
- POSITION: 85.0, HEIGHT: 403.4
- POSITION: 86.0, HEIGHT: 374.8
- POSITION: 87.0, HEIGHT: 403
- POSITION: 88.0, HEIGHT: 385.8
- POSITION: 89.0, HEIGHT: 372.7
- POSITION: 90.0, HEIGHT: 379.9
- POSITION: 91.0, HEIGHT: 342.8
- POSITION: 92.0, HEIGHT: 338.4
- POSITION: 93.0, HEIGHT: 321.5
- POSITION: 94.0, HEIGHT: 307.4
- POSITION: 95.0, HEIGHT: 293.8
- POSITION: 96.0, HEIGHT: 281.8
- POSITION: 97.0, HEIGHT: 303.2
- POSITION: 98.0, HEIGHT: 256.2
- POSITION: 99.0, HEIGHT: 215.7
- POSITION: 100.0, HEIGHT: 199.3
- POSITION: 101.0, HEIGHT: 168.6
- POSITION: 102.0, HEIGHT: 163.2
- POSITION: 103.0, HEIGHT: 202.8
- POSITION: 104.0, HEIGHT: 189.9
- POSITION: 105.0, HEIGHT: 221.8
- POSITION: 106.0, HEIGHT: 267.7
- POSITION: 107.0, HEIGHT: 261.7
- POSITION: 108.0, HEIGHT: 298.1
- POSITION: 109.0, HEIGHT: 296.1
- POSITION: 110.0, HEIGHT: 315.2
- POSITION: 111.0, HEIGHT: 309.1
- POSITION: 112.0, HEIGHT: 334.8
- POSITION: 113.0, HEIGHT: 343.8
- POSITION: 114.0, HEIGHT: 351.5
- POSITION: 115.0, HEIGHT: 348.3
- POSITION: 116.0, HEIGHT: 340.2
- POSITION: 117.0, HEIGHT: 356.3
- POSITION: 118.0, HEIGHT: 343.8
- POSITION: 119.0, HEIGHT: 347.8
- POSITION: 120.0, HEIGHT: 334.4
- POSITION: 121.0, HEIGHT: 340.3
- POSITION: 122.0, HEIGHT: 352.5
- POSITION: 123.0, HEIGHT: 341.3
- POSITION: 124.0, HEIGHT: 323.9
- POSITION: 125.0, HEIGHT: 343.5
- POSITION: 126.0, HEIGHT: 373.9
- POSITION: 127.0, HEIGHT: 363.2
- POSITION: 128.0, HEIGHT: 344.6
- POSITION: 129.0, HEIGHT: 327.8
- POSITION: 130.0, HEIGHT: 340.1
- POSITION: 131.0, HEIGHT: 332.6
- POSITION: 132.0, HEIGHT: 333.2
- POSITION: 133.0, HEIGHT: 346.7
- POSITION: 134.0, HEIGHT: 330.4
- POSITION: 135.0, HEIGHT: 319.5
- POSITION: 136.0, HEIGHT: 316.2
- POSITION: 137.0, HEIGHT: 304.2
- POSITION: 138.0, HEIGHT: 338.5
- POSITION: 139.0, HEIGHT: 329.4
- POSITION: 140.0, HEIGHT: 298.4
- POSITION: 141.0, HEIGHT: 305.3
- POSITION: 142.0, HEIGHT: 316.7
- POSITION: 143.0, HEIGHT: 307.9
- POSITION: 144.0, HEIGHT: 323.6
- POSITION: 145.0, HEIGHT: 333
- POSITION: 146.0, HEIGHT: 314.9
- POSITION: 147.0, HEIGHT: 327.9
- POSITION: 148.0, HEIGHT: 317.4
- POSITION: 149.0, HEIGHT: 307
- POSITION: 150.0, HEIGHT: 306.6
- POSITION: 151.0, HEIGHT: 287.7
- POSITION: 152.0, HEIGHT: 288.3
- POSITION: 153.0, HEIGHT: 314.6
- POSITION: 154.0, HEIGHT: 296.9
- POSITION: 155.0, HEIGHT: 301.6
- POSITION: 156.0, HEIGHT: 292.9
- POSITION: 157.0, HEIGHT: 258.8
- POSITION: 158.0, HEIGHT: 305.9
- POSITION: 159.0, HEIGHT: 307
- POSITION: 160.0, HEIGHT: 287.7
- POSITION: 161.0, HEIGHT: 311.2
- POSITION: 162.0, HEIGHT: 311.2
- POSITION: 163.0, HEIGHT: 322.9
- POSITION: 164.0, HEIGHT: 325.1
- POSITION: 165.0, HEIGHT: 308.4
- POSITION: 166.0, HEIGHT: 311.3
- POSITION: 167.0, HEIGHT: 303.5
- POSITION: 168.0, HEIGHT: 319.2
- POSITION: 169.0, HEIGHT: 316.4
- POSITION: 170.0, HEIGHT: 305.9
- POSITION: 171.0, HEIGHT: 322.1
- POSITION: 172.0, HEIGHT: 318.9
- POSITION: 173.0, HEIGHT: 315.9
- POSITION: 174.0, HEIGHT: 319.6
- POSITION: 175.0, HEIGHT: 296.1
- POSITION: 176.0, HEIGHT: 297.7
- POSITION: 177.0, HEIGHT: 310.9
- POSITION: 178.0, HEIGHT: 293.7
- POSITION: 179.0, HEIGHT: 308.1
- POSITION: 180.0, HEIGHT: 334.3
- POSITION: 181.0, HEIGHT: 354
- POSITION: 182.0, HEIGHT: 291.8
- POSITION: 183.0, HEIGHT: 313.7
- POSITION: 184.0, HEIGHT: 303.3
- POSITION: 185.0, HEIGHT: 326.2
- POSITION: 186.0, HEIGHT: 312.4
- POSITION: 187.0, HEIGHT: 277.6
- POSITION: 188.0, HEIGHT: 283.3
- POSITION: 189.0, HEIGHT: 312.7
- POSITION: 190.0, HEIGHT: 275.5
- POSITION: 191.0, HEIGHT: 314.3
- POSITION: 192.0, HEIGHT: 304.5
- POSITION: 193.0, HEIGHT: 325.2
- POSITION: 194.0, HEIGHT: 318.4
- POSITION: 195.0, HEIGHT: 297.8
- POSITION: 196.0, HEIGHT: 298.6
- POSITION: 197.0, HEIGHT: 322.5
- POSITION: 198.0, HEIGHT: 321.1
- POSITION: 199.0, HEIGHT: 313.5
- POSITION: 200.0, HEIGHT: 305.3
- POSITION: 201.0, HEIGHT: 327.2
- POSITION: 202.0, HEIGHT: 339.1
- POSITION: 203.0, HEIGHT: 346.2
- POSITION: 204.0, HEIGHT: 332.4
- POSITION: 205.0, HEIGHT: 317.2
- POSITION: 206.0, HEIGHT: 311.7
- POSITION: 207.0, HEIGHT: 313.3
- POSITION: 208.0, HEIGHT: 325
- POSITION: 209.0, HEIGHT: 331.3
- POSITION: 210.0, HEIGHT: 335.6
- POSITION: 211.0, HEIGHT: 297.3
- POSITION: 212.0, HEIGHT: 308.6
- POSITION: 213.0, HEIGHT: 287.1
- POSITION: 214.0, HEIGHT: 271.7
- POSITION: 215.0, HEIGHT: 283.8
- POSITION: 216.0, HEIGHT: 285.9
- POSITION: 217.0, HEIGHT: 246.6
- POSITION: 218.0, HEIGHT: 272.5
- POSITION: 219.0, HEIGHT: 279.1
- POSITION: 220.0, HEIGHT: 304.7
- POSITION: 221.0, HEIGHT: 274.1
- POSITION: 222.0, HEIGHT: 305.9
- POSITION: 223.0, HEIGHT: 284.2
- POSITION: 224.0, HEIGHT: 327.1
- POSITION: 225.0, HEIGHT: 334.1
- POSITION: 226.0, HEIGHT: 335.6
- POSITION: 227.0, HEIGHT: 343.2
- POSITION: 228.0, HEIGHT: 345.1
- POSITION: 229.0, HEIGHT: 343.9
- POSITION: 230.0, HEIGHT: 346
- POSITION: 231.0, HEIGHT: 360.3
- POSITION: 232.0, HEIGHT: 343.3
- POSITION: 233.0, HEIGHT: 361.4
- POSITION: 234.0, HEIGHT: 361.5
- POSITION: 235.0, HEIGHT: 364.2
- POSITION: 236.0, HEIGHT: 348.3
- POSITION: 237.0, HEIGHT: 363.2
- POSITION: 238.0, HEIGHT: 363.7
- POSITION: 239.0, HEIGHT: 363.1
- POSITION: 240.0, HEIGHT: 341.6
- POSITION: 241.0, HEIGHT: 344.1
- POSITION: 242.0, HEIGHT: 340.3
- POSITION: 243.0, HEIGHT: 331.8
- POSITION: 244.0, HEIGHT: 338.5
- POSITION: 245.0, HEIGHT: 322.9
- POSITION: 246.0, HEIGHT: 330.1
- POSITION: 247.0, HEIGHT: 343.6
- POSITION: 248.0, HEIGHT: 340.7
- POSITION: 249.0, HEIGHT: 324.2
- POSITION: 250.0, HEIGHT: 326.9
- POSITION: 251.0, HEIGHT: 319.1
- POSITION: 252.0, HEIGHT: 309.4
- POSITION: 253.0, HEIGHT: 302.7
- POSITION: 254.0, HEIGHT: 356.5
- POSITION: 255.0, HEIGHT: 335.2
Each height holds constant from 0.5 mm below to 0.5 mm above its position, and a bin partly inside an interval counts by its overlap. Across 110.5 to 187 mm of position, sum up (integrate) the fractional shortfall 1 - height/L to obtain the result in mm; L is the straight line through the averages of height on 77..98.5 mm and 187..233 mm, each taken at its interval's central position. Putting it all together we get 3.3 mm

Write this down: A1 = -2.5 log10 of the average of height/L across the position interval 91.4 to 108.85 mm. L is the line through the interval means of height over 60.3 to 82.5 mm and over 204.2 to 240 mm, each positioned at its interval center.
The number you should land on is 0.32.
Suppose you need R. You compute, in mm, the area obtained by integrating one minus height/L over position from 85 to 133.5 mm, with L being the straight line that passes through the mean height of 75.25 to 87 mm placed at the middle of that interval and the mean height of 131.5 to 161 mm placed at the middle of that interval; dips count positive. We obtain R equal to 4.7 mm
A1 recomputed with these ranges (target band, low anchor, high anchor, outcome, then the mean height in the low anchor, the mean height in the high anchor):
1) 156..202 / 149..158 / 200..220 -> -0.03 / 295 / 306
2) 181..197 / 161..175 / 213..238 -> 0.04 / 315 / 320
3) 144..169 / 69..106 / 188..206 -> 0.03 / 318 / 315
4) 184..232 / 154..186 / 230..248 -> 0.06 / 309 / 348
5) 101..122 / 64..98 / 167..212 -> 0.14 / 348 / 314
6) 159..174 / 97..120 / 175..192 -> -0.04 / 280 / 306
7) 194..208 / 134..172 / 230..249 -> 0.04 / 310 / 347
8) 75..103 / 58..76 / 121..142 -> 0.02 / 334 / 333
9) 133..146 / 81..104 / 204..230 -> -0.03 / 313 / 308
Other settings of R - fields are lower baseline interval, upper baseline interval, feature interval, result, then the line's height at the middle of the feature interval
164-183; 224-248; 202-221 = 1.7 mm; 333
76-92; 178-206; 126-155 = 2.0 mm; 344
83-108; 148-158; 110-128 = -2.8 mm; 297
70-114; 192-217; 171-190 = 0.2 mm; 313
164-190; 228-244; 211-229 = 2.1 mm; 340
